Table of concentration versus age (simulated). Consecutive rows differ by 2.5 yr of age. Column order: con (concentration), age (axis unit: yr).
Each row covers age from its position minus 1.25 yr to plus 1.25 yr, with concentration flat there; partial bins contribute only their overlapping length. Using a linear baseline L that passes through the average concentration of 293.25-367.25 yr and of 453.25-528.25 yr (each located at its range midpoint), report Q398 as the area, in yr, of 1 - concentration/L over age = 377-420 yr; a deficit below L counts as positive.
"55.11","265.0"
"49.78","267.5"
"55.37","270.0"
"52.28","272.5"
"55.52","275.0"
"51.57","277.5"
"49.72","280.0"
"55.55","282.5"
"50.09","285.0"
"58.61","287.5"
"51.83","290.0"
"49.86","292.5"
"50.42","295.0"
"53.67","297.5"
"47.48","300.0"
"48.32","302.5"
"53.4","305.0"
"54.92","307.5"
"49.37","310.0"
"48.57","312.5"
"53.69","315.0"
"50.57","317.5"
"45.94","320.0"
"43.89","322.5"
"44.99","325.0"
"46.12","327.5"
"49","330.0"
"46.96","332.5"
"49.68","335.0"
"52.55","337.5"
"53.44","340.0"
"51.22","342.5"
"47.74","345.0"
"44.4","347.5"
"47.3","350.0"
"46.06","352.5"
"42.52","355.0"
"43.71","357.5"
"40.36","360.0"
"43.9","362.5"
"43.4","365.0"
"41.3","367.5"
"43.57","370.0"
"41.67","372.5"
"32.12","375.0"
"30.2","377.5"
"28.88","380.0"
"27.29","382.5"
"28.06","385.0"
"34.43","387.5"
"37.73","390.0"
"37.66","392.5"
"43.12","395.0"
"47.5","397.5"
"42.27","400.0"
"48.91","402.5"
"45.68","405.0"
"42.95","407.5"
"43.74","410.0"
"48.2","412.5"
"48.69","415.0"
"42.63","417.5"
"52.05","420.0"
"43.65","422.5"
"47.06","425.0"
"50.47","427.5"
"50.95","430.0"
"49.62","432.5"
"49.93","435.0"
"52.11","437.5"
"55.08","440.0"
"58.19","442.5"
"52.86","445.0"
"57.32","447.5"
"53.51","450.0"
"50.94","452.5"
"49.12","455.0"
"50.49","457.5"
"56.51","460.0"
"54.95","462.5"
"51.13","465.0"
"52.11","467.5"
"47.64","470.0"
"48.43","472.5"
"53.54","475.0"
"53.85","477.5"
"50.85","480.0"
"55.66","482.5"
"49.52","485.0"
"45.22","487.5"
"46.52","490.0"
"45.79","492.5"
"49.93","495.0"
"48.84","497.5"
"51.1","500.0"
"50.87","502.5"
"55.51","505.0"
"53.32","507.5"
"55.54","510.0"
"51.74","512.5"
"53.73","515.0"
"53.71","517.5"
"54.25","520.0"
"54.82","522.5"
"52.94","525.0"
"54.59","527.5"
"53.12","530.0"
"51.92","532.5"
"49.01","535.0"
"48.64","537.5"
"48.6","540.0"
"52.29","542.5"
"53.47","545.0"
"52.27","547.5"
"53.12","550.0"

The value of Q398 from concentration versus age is 8.0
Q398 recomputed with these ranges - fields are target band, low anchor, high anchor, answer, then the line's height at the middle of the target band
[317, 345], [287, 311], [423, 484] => 1.7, 51.7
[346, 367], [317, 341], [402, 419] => 1.5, 47.4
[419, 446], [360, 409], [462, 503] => -3.9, 44.5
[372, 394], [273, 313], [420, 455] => 8.0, 51.7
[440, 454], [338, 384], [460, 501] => -1.9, 48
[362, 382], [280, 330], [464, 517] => 5.2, 50.6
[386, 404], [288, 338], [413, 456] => 3.2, 50.4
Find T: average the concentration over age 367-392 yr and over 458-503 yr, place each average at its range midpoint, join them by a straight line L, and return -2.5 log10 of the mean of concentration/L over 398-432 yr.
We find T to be -0.17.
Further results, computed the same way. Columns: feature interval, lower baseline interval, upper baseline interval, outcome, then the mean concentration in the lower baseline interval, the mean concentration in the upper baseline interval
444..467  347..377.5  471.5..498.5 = -0.11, 42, 49.9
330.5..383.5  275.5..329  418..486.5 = 0.18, 50.5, 51.6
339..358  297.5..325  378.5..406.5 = -0.06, 49.6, 38.3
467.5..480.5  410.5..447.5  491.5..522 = 0.01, 50.2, 52.1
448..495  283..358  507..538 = 0.02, 49.3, 53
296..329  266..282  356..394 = -0.06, 52.6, 37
